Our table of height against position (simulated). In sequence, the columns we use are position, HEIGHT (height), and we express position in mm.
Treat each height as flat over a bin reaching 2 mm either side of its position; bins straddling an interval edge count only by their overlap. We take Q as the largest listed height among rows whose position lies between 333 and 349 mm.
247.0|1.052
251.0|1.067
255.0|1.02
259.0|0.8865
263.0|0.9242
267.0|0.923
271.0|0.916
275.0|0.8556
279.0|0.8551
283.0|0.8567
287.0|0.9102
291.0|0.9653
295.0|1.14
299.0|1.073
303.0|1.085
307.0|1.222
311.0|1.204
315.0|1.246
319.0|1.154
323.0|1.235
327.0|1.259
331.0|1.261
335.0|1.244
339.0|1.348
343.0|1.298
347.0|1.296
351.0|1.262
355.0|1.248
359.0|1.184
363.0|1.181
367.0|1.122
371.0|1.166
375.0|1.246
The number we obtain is 1.348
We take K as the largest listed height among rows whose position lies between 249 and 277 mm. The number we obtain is 1.067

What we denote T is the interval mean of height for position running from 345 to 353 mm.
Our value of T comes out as 1.28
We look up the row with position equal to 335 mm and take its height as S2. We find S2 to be 1.244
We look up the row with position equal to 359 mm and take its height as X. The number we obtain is 1.184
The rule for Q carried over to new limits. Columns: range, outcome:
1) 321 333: 1.261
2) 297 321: 1.246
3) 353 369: 1.248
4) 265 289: 0.923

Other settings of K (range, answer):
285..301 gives 1.14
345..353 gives 1.296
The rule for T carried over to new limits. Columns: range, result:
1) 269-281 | 0.876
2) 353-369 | 1.18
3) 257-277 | 0.901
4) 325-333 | 1.26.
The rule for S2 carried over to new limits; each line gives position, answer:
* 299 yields 1.073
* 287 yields 0.9102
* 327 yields 1.259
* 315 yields 1.246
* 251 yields 1.067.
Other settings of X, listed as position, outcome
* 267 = 0.923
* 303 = 1.085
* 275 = 0.8556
